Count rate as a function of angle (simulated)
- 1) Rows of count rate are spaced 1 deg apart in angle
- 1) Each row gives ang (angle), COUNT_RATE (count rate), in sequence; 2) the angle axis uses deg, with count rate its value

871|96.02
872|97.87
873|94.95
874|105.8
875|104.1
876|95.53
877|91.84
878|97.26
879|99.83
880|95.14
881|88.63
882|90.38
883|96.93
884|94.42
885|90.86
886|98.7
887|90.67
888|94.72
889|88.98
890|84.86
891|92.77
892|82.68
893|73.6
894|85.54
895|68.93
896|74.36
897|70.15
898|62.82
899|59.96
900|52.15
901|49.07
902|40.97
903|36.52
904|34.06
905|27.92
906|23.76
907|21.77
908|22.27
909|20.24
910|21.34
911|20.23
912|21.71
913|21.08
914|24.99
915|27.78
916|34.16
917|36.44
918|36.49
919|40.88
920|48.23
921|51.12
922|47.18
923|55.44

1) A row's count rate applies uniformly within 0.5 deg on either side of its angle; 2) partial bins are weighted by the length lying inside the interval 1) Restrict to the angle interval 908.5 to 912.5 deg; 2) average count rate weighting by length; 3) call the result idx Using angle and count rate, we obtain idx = 20.9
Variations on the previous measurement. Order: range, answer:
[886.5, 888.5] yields 92.7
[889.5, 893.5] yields 83.5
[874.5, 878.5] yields 97.2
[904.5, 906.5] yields 25.8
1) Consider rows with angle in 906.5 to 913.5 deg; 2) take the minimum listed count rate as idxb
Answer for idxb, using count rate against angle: 20.23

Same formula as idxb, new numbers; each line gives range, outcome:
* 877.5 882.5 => 88.63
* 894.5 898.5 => 62.82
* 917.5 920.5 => 36.49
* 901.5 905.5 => 27.92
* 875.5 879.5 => 91.84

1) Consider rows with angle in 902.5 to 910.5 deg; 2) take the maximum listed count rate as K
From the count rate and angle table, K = 36.52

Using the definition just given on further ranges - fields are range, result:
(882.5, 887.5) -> 98.7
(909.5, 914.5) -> 24.99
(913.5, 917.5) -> 36.44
